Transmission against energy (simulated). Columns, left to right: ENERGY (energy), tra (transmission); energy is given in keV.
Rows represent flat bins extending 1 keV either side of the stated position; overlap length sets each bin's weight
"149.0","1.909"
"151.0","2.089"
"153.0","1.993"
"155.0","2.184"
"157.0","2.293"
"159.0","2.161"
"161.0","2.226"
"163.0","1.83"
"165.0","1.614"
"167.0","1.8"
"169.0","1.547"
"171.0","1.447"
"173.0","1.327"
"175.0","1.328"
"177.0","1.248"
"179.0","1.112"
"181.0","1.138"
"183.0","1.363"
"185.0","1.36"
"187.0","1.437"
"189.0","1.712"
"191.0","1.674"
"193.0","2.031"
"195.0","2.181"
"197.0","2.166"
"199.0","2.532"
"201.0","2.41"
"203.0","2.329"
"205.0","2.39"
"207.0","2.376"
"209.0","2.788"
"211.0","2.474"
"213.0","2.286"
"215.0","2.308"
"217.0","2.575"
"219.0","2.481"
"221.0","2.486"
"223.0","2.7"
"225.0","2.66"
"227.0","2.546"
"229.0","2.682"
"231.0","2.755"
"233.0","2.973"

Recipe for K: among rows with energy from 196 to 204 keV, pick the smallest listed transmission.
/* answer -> 2.166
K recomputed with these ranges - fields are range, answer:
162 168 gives 1.614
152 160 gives 1.993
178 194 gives 1.112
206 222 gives 2.286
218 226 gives 2.481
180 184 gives 1.138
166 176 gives 1.327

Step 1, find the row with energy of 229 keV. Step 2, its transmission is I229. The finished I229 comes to 2.682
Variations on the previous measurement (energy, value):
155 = 2.184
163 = 1.83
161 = 2.226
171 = 1.447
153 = 1.993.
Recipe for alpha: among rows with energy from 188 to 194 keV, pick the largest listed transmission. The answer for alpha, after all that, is 2.031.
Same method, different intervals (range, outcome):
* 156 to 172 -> 2.293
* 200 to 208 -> 2.41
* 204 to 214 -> 2.788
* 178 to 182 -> 1.138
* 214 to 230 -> 2.7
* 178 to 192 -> 1.712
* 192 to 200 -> 2.532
